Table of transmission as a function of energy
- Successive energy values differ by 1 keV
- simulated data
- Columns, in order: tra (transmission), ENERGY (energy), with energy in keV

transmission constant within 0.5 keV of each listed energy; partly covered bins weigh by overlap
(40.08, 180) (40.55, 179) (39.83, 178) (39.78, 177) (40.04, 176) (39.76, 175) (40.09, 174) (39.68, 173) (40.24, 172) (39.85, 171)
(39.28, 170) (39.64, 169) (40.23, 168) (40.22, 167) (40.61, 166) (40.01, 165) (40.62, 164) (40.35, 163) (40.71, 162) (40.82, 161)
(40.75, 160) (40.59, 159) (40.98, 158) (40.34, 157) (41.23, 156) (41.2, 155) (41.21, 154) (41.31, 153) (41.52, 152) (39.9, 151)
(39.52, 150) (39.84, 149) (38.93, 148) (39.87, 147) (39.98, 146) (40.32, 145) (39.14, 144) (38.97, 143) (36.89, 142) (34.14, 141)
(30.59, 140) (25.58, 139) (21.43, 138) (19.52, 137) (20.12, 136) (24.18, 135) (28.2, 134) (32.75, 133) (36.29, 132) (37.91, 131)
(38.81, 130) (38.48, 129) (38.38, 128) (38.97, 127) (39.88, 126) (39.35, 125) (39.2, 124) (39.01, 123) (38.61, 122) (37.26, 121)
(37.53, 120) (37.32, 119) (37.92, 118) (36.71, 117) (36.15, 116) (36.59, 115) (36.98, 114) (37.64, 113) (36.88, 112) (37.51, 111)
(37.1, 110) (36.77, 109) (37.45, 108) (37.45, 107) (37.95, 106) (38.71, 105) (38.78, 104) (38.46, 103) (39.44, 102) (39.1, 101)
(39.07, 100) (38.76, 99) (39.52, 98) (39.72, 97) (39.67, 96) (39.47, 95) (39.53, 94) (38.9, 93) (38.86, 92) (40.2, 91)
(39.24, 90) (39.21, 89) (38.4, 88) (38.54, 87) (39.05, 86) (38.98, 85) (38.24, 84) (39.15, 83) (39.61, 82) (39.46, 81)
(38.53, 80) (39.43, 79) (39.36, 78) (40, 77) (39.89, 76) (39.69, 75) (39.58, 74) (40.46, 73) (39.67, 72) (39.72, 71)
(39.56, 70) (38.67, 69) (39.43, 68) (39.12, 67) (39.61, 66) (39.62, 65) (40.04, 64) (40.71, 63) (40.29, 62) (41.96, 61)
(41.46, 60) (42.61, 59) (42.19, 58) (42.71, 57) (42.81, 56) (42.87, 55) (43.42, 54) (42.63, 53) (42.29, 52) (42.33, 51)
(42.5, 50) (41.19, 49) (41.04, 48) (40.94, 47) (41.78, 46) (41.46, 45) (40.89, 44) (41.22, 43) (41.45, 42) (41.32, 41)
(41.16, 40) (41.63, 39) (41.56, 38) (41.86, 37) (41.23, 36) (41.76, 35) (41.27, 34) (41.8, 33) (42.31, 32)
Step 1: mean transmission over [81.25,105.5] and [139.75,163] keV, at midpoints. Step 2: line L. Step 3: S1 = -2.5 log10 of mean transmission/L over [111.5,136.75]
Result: 0.10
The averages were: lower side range 39.1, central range 35.9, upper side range 39.6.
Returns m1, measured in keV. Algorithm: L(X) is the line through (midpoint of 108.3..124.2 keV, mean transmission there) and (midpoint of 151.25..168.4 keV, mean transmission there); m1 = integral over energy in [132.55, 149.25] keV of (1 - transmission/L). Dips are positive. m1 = 3.01 keV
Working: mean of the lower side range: 37.4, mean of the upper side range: 40.7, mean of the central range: 32.3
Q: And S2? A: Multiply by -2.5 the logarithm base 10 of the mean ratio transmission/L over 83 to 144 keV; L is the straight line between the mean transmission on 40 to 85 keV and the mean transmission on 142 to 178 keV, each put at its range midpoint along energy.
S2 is 0.11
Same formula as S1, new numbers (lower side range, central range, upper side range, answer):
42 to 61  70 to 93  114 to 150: 0.01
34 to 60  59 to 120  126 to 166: 0.02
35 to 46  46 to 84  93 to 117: -0.01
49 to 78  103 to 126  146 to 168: 0.08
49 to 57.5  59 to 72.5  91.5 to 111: 0.04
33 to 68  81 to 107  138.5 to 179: 0.04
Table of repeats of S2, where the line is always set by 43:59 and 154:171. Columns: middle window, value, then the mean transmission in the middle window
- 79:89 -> 0.07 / 38.9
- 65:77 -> 0.06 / 39.6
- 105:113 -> 0.11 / 37.4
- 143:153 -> 0.02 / 39.9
